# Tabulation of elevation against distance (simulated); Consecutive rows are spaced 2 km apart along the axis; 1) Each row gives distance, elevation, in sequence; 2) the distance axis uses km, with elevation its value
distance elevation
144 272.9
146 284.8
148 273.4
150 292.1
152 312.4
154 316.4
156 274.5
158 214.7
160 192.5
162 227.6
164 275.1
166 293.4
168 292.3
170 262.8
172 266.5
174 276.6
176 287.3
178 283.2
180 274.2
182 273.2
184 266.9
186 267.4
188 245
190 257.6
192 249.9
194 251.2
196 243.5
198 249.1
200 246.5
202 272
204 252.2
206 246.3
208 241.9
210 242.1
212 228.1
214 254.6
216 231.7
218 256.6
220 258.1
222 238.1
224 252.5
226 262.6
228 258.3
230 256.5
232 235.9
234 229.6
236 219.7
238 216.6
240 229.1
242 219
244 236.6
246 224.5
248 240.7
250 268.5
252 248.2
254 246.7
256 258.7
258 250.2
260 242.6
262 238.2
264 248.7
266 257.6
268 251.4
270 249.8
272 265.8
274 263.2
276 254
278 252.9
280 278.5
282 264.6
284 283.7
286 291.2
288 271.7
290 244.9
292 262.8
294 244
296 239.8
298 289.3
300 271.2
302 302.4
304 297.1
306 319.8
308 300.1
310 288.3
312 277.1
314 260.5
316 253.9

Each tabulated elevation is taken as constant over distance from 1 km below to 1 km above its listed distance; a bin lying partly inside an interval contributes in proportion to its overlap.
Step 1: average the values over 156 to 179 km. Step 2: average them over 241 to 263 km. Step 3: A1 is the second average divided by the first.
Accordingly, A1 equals 0.93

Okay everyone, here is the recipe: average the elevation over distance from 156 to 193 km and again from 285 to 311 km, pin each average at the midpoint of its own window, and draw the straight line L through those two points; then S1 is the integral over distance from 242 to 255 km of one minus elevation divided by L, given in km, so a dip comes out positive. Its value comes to 1.4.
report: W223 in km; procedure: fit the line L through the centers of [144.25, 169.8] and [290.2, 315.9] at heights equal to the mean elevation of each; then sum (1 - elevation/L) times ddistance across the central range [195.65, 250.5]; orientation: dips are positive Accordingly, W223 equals 6.1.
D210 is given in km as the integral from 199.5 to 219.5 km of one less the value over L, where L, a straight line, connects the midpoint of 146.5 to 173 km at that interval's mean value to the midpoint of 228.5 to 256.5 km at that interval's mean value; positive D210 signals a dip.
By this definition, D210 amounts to 0.2 km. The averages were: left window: 269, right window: 238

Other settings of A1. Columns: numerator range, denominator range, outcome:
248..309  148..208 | 1.00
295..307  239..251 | 1.21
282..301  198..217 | 1.08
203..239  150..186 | 0.90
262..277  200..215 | 1.03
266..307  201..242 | 1.11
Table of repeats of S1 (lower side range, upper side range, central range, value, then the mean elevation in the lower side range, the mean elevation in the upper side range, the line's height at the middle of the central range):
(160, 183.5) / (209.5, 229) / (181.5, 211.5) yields 0.70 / 270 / 248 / 259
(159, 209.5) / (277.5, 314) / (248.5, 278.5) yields 2.07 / 260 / 277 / 272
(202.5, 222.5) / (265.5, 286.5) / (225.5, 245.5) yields 1.35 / 246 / 264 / 253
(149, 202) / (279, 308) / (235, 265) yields 3.66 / 265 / 277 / 272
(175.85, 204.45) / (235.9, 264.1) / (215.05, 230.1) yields -0.15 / 261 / 240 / 249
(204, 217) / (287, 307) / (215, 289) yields 2.10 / 242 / 274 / 257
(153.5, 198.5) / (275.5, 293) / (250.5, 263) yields 0.84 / 262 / 268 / 266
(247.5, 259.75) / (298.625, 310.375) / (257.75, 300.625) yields 2.25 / 252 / 297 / 274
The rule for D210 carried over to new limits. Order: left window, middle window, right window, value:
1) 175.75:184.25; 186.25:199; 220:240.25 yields 0.8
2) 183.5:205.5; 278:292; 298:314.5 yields 0.7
